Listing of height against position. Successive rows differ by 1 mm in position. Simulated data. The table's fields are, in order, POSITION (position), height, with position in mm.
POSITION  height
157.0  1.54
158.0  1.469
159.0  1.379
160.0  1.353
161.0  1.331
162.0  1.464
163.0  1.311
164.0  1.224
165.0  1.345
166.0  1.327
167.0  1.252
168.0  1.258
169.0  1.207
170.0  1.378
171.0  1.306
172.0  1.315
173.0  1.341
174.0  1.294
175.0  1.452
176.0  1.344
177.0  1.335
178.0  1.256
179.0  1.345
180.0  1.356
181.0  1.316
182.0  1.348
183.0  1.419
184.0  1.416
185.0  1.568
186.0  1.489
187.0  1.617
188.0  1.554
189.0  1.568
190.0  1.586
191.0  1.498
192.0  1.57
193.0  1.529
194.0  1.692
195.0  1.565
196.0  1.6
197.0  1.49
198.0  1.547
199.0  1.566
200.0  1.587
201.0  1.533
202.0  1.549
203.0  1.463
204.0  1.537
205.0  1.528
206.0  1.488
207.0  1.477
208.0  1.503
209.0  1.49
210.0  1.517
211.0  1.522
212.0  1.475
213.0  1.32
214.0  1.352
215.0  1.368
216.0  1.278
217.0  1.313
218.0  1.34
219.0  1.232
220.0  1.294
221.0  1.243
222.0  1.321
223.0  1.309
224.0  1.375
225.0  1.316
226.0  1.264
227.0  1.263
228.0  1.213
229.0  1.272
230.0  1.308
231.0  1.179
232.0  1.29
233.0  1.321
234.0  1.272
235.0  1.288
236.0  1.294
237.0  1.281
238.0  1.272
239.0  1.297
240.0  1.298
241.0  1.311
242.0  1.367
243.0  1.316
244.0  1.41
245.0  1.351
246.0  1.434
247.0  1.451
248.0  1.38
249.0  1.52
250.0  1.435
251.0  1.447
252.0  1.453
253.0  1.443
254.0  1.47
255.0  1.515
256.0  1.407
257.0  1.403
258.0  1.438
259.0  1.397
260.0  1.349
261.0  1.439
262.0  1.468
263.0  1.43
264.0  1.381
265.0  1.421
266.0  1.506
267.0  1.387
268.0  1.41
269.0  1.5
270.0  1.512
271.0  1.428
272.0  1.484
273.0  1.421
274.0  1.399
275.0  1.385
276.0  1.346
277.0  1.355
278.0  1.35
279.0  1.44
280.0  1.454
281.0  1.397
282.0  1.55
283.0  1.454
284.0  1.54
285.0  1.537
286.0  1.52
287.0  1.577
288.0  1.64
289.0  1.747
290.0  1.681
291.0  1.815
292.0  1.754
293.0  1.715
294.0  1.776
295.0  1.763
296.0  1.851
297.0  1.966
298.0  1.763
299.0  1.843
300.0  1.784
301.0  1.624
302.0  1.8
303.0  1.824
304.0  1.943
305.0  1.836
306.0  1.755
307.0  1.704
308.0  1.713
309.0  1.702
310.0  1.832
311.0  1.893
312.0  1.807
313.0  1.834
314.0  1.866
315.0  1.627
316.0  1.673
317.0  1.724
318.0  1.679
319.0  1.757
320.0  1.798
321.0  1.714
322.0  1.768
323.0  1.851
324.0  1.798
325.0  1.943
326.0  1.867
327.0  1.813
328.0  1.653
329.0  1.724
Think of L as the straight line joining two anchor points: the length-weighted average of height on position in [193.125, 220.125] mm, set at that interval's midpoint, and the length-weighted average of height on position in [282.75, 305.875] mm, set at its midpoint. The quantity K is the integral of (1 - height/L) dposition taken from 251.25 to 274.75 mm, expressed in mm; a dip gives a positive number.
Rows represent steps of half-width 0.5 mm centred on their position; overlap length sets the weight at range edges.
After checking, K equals 2.9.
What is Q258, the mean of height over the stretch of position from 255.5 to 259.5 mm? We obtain 1.41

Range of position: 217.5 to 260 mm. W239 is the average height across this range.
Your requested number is 1.35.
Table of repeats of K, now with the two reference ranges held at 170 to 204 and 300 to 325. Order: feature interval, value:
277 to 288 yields 1.4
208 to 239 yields 4.7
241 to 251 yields 1.3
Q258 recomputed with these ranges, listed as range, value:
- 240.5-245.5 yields 1.35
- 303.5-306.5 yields 1.84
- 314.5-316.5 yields 1.65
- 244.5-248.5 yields 1.4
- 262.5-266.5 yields 1.43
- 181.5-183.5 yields 1.38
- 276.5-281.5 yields 1.4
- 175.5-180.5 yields 1.33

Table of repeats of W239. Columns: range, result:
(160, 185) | 1.34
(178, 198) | 1.5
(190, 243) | 1.4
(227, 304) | 1.48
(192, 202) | 1.57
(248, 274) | 1.44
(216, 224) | 1.3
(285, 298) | 1.73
